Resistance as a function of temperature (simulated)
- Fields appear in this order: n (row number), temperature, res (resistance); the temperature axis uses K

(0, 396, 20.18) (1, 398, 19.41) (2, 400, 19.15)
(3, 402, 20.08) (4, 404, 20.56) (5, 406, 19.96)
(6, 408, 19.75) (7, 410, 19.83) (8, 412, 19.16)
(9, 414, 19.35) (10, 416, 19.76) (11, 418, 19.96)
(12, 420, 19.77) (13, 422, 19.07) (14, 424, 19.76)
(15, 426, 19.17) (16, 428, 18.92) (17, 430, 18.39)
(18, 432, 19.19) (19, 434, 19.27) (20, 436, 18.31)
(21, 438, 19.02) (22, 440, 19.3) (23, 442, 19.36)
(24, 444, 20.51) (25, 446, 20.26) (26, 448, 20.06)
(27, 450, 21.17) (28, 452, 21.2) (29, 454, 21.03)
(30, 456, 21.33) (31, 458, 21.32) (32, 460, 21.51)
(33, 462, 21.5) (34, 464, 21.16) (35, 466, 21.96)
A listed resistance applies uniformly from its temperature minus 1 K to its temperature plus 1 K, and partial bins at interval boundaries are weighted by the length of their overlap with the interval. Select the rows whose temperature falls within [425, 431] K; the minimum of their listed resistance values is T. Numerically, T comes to 18.39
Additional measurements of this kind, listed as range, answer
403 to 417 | 19.16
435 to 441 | 18.31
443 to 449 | 20.06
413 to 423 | 19.07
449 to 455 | 21.03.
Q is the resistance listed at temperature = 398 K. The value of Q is 19.41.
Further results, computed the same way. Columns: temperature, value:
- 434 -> 19.27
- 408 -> 19.75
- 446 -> 20.26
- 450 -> 21.17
